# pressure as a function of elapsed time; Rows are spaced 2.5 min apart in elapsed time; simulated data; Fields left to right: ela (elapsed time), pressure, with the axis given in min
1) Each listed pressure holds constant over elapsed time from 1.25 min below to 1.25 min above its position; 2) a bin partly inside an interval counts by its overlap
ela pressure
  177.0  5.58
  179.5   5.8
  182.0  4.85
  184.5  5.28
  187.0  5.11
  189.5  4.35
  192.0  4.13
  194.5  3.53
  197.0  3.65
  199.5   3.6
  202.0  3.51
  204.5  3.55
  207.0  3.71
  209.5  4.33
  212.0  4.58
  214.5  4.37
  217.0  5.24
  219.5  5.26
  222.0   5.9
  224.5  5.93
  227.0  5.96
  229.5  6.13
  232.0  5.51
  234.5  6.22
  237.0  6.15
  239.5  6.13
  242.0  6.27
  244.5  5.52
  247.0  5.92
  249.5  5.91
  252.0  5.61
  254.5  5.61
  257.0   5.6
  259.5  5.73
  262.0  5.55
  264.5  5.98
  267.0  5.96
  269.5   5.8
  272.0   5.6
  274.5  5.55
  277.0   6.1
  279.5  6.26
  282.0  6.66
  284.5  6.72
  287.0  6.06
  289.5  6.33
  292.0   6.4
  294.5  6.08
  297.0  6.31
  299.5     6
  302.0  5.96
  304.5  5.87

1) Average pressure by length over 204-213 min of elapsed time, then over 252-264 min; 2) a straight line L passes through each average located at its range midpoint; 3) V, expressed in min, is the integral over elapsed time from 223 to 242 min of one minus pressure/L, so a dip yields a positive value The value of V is -4.7 min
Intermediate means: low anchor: 4.07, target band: 6.02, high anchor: 5.64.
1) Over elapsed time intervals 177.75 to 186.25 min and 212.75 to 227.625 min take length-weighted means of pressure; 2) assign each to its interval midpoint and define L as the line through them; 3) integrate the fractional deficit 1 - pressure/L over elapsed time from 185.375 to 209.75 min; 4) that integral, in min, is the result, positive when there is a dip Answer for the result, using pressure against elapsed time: 6.4 min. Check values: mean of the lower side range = 5.31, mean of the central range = 3.95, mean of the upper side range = 5.39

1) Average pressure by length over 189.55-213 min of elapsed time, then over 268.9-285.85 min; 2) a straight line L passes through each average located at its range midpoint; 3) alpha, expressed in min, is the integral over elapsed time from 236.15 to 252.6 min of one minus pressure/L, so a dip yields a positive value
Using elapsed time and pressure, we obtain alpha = -2.6 min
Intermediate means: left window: 3.86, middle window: 5.94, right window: 6.11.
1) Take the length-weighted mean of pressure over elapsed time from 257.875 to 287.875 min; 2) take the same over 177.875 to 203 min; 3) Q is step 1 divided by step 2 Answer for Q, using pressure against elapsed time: 1.36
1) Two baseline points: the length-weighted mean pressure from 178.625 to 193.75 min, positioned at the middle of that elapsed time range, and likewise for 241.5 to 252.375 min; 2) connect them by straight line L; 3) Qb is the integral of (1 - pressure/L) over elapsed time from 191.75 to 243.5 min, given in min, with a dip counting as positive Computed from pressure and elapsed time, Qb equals 4.3 min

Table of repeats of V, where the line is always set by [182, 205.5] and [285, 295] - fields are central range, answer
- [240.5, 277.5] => -1.4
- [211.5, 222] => -0.8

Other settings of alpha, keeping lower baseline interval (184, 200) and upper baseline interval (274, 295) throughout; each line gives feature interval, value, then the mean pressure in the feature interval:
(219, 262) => -4.65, 5.85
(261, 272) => 0.13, 5.8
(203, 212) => 1.21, 3.95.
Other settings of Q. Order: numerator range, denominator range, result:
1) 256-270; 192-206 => 1.59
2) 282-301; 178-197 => 1.35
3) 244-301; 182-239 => 1.24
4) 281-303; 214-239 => 1.10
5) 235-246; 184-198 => 1.40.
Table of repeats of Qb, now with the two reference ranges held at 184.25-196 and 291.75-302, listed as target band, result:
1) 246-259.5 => -0.8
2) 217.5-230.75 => -2.3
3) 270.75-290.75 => -0.9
